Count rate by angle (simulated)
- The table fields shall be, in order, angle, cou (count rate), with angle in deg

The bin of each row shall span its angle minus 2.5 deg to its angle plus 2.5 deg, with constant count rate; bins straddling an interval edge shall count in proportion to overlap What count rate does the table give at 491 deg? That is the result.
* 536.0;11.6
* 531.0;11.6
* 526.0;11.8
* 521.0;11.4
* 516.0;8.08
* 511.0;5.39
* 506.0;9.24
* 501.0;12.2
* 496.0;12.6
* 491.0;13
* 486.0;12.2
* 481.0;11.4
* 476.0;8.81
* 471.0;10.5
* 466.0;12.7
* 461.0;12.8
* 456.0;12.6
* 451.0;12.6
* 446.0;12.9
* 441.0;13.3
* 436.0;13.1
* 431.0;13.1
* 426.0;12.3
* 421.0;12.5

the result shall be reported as 13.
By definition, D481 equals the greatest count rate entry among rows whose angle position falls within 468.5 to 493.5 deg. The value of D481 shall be 13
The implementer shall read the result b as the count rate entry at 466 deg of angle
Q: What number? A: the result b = 12.7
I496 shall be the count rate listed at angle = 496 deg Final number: 12.6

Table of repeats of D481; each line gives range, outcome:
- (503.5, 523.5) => 11.4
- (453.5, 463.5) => 12.8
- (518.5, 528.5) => 11.8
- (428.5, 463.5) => 13.3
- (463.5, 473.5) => 12.7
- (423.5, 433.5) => 13.1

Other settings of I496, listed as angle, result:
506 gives 9.24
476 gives 8.81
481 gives 11.4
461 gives 12.8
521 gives 11.4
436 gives 13.1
